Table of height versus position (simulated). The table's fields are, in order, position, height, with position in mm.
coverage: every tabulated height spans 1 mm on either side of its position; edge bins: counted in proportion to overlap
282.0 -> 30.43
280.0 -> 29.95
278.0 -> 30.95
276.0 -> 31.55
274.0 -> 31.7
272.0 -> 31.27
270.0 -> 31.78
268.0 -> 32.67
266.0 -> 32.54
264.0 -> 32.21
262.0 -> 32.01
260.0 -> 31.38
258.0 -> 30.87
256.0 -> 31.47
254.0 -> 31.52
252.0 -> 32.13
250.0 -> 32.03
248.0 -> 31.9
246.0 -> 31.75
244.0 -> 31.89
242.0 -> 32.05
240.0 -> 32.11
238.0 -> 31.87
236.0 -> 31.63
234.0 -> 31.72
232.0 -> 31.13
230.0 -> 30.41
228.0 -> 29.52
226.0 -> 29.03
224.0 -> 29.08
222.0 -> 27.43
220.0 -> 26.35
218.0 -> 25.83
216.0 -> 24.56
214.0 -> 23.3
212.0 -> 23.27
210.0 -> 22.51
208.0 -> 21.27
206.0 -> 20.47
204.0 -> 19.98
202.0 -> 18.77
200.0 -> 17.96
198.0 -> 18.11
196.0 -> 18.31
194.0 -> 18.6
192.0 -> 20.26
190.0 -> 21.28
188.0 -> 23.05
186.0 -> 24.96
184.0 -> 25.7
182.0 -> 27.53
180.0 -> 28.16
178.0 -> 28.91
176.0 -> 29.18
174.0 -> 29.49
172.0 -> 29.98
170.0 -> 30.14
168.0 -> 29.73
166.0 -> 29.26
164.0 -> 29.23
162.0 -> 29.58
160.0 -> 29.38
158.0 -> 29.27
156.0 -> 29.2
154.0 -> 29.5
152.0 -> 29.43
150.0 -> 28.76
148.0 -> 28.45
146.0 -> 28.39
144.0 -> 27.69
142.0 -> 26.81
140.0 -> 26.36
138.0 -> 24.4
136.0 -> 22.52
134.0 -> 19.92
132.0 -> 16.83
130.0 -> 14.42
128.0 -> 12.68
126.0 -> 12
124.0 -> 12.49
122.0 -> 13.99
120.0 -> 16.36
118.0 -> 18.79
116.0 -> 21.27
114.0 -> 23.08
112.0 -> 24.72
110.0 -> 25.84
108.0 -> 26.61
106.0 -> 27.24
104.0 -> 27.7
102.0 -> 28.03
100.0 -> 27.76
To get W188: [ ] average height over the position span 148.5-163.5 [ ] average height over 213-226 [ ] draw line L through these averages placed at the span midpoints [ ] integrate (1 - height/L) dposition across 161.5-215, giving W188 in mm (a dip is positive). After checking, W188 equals 6.7 mm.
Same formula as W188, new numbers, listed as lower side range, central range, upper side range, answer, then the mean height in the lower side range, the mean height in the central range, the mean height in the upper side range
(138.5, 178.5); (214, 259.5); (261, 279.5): 1.2 mm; 28.9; 30.1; 31.8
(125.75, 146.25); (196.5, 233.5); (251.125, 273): 4.7 mm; 21.2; 24.4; 31.8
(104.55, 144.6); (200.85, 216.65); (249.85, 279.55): 3.3 mm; 20.7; 21.7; 31.7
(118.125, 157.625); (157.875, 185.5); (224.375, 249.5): -4.0 mm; 22.2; 28.9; 31.2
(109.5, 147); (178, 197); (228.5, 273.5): 1.7 mm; 20.4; 23.4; 31.7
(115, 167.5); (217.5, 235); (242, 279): 0.2 mm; 23.4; 29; 31.8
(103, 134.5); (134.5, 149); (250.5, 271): -3.0 mm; 19.6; 26.2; 31.9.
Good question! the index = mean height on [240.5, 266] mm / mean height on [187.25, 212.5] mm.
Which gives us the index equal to 1.57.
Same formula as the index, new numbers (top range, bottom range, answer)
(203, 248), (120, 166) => 1.17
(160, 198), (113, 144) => 1.37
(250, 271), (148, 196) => 1.17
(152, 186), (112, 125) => 1.59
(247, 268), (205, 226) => 1.29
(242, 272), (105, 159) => 1.39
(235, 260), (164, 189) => 1.13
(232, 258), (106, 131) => 1.68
